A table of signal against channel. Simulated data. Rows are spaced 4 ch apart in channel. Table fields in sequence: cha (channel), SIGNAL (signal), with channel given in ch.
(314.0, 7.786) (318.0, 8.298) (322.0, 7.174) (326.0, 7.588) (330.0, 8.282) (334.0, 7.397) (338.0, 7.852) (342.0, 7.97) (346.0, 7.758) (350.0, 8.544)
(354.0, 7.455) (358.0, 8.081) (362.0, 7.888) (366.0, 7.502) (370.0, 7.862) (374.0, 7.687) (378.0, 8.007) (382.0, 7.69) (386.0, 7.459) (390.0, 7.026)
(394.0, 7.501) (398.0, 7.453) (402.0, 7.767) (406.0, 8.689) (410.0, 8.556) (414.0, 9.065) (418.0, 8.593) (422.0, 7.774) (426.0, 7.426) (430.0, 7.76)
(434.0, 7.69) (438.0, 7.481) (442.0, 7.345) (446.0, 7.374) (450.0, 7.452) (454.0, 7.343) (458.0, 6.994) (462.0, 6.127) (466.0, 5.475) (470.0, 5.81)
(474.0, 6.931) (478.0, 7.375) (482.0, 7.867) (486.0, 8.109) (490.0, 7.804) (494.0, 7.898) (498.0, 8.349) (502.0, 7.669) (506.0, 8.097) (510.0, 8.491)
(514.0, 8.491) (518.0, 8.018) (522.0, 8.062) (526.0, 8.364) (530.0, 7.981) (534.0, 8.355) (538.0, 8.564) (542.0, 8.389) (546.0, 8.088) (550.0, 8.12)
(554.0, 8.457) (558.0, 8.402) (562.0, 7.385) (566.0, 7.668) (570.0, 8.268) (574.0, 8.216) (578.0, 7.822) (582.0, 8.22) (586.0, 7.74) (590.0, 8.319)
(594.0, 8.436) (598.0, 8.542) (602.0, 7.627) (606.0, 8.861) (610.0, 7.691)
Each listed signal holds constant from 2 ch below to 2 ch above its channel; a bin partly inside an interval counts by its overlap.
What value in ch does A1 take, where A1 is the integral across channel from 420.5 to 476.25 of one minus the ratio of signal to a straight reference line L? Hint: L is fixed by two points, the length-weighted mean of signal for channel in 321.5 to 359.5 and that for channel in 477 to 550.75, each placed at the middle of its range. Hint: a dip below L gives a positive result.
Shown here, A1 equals 6.57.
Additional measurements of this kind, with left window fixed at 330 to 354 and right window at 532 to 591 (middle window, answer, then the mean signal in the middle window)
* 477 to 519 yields 0.2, 8.03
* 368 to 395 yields 1.1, 7.61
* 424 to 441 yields 0.9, 7.57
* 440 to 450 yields 0.8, 7.38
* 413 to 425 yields -0.5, 8.34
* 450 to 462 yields 1.5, 7.04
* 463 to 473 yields 2.8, 5.82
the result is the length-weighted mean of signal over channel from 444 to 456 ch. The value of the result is 7.39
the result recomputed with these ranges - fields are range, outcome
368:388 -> 7.74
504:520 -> 8.27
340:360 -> 7.96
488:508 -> 7.96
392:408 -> 7.85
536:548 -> 8.35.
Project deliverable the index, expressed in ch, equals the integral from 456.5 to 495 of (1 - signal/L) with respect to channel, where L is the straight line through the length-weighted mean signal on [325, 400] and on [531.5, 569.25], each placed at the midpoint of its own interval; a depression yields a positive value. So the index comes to 4.7 ch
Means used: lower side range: 7.74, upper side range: 8.16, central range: 7.02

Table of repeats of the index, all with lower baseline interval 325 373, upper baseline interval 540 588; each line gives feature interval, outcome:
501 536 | -0.72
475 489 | 0.45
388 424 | -0.63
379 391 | 0.63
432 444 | 0.66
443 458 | 1.16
